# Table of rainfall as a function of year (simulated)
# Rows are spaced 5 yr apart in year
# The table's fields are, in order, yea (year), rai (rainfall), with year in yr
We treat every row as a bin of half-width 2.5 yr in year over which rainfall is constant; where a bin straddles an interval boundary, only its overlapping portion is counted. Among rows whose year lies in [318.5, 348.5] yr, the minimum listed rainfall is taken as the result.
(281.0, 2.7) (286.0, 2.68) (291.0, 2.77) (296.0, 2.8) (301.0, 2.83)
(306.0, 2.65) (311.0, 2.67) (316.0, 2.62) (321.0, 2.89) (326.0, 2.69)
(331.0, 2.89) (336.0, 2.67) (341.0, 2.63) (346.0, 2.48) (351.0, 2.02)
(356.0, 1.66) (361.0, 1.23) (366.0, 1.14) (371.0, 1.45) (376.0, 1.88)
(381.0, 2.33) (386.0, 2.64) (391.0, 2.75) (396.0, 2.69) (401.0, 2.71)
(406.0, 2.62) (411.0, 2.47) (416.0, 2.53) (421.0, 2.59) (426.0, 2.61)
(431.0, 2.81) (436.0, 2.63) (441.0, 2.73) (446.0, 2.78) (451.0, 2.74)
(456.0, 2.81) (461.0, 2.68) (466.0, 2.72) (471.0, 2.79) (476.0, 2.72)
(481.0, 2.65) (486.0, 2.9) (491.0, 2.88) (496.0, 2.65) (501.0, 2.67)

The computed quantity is 2.48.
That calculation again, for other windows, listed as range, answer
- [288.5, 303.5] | 2.77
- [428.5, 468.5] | 2.63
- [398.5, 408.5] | 2.62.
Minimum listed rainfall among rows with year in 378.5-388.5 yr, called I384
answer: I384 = 2.33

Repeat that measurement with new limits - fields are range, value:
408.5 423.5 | 2.47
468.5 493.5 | 2.65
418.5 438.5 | 2.59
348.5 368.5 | 1.14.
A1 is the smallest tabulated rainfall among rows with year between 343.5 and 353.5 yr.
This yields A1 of 2.02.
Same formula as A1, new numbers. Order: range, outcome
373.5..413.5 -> 1.88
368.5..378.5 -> 1.45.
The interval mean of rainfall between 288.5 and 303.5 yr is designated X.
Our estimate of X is 2.8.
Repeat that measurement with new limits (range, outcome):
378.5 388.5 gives 2.49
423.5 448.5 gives 2.71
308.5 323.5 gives 2.73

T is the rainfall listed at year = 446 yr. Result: 2.78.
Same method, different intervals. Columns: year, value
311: 2.67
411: 2.47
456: 2.81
